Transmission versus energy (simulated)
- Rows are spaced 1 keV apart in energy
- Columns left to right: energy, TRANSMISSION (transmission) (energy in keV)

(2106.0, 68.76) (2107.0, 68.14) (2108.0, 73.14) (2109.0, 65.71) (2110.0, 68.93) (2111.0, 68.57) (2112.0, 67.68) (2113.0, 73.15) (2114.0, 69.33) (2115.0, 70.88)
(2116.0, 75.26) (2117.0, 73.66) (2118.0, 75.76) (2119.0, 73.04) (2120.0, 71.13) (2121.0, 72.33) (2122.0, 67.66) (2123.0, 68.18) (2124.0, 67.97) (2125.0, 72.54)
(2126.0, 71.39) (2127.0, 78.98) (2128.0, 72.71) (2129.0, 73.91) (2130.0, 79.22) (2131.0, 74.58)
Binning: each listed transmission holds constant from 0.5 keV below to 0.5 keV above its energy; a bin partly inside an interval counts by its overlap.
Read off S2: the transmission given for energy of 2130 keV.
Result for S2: 79.22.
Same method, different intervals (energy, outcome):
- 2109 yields 65.71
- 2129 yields 73.91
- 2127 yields 78.98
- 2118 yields 75.76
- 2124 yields 67.97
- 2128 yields 72.71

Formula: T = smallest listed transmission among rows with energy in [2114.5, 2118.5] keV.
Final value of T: 70.88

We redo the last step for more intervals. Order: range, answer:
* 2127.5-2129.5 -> 72.71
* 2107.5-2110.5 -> 65.71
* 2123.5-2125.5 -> 67.97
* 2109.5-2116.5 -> 67.68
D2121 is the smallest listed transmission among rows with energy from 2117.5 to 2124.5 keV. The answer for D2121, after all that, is 67.66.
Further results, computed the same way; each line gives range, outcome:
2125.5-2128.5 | 71.39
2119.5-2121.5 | 71.13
